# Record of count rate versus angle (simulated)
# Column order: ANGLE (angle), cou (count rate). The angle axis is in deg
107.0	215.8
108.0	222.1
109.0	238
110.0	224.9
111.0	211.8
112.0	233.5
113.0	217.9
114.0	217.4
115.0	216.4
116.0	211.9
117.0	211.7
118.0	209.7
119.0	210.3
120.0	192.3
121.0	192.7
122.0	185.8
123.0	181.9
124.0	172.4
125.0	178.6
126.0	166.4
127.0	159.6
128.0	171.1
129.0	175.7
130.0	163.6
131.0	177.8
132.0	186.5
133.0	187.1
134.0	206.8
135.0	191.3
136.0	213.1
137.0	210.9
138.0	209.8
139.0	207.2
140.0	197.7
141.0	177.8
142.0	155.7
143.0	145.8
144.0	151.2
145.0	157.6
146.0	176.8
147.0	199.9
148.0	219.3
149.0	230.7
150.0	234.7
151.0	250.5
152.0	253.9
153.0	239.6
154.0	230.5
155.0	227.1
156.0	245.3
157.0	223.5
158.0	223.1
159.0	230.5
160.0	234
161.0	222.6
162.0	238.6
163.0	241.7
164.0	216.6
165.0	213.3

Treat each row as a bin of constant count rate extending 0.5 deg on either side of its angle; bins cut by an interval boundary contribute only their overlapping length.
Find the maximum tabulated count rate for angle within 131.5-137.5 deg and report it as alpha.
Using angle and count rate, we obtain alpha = 213.1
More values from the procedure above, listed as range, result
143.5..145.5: 157.6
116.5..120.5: 211.7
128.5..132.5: 186.5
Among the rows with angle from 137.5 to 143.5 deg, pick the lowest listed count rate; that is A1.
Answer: 145.8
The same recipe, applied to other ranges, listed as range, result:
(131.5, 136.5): 186.5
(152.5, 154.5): 230.5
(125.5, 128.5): 159.6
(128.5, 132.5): 163.6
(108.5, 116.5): 211.8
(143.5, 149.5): 151.2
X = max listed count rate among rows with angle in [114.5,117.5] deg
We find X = 216.4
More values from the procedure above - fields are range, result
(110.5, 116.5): 233.5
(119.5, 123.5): 192.7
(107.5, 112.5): 238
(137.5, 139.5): 209.8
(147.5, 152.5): 253.9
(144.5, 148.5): 219.3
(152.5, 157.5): 245.3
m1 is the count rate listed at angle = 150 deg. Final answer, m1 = 234.7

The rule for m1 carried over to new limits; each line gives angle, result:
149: 230.7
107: 215.8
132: 186.5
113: 217.9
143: 145.8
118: 209.7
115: 216.4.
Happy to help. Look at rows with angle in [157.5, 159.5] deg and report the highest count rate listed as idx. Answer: 230.5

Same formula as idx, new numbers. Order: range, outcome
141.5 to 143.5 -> 155.7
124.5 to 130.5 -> 178.6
